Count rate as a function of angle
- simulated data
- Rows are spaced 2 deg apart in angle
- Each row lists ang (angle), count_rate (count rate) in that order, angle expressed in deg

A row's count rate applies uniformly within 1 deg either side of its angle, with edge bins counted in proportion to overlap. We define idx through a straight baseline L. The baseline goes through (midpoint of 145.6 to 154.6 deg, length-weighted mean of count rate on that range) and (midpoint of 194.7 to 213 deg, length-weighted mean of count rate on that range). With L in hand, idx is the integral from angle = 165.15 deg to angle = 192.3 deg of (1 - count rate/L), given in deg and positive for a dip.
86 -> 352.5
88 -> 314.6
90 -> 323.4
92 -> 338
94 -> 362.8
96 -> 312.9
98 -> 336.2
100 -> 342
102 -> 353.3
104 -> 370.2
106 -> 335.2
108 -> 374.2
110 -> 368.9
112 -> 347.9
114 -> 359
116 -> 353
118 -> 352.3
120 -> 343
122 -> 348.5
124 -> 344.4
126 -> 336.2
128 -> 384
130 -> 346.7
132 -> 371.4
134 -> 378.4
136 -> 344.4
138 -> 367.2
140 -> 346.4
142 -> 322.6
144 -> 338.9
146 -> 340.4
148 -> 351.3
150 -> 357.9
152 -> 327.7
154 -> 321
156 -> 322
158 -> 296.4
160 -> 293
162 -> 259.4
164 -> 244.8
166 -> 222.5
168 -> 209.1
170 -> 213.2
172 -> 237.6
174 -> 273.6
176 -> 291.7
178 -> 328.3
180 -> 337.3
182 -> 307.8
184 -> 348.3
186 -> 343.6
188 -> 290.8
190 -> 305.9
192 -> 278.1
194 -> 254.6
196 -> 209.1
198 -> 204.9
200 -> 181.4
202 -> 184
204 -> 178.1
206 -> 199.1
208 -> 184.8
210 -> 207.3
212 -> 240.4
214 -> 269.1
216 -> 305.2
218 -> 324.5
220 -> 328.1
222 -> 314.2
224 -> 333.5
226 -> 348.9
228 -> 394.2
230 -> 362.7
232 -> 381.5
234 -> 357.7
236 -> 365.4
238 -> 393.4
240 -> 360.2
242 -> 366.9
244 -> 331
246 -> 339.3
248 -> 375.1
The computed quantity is -2.5 deg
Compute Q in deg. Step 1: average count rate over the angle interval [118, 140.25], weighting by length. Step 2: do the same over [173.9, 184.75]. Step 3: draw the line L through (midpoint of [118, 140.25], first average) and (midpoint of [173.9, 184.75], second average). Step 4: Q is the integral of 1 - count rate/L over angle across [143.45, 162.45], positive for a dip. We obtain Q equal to 0.9 deg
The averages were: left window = 356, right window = 317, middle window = 322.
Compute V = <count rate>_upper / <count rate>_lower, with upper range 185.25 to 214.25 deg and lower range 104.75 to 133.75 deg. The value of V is 0.7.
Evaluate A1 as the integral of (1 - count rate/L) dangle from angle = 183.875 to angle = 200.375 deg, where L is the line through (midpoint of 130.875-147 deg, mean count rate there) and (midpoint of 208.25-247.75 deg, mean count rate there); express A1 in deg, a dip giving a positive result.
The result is 3.5 deg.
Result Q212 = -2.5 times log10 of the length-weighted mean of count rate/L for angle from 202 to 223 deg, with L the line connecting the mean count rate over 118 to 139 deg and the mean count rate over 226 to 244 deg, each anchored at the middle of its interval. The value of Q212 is 0.41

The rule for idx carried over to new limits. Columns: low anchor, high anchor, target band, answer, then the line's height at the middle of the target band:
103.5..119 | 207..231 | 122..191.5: 3.9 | 333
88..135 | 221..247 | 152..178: 6.1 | 354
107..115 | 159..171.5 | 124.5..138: -1.9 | 317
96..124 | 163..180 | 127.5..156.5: -4.4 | 302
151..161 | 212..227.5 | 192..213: 7.1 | 314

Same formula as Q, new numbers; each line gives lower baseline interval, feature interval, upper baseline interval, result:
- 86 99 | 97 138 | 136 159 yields -2.5 deg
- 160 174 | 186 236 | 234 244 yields 6.0 deg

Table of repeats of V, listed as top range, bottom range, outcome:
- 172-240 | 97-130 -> 0.83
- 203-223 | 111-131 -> 0.73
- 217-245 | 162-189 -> 1.27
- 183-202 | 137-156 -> 0.78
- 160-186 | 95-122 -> 0.79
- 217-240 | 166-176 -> 1.49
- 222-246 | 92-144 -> 1.02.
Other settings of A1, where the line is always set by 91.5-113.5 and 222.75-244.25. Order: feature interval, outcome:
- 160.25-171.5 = 3.85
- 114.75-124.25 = 0.07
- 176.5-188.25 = 1.03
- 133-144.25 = 0.10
